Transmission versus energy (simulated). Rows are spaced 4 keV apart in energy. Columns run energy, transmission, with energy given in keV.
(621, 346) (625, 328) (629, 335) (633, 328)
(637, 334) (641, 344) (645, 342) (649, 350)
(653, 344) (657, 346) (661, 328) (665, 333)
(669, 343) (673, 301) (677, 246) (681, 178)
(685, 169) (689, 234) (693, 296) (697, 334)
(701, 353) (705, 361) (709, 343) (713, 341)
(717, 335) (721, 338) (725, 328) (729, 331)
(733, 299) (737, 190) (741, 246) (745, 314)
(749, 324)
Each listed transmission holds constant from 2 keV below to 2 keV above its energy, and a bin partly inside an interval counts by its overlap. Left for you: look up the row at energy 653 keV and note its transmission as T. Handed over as 344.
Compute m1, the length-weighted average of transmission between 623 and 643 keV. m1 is 334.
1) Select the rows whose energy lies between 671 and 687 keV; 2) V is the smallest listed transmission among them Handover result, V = 169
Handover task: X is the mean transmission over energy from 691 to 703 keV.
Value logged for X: 328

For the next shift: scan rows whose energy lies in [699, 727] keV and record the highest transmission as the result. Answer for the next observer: 361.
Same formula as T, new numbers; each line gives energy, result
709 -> 343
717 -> 335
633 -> 328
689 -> 234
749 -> 324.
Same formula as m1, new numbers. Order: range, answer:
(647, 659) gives 347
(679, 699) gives 242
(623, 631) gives 332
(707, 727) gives 337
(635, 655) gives 343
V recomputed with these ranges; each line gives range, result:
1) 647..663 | 328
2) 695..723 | 334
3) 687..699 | 234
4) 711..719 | 335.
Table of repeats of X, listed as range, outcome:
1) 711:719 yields 338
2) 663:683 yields 280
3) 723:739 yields 287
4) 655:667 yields 336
